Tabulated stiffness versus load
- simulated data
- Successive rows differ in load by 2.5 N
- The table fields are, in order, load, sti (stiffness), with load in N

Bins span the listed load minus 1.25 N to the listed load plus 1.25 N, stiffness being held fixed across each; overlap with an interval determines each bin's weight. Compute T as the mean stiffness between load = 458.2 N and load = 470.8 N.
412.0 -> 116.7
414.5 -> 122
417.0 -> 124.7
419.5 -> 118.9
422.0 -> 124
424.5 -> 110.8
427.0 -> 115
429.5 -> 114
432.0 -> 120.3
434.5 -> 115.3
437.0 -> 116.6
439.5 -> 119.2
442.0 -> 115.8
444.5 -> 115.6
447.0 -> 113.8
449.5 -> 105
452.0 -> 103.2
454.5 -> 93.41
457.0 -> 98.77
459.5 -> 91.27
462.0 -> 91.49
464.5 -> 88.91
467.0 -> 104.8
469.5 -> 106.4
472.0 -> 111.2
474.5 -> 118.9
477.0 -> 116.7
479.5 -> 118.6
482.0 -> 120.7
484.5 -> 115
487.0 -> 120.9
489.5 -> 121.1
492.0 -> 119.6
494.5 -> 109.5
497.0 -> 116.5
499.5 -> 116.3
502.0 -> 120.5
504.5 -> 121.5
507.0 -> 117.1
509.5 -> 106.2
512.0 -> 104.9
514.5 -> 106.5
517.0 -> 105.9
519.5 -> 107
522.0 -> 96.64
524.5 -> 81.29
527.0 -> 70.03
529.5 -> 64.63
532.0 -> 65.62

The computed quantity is 96.6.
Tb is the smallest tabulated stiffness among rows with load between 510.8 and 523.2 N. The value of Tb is 96.64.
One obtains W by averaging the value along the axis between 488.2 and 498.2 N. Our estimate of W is 117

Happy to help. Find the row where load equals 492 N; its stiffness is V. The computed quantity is 119.6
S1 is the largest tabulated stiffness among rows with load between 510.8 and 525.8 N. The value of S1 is 107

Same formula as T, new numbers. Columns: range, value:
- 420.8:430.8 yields 116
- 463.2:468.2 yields 96.7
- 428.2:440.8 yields 117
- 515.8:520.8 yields 106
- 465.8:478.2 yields 112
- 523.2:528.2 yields 75.9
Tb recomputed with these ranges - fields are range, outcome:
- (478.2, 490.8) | 115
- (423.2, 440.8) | 110.8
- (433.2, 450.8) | 105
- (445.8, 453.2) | 103.2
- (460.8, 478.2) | 88.91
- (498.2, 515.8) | 104.9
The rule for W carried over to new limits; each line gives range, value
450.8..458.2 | 98.4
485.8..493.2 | 121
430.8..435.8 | 118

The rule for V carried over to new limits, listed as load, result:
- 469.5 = 106.4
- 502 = 120.5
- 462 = 91.49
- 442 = 115.8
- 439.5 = 119.2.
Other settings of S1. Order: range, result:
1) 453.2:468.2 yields 104.8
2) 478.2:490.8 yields 121.1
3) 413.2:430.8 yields 124.7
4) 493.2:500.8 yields 116.5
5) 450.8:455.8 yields 103.2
